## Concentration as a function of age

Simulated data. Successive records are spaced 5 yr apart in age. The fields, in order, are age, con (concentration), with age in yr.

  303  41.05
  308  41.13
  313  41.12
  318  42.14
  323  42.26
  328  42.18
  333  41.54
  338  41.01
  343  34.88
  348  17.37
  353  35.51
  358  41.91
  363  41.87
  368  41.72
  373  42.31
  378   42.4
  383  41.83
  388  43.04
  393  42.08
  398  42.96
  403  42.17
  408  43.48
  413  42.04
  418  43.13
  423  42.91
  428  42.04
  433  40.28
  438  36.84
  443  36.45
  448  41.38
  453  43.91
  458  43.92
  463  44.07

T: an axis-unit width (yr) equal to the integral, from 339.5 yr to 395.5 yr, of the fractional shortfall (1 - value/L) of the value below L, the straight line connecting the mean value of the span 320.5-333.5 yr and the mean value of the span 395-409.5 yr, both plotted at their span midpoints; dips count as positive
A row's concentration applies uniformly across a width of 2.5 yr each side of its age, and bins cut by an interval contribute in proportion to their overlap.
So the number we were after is 5.02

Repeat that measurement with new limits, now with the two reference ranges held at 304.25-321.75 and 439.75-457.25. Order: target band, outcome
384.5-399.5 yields -0.6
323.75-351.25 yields 3.7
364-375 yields -0.2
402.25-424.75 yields -1.0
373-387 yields -0.4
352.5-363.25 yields 0.3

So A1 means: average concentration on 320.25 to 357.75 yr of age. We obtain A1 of 36.8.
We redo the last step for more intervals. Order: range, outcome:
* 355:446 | 41.6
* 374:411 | 42.5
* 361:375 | 42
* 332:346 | 38.1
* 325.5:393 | 39.2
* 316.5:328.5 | 42.2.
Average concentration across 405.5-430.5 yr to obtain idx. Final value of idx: 42.7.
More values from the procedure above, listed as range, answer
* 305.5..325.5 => 41.7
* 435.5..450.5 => 38.2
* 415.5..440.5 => 41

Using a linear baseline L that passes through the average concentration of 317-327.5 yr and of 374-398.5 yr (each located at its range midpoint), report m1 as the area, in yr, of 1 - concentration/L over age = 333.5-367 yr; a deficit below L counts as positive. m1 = 4.9 yr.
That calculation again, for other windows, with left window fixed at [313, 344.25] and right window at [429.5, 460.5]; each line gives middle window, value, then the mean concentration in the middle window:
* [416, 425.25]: -0.6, 43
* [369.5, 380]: -0.4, 42.3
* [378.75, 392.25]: -0.5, 42.4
